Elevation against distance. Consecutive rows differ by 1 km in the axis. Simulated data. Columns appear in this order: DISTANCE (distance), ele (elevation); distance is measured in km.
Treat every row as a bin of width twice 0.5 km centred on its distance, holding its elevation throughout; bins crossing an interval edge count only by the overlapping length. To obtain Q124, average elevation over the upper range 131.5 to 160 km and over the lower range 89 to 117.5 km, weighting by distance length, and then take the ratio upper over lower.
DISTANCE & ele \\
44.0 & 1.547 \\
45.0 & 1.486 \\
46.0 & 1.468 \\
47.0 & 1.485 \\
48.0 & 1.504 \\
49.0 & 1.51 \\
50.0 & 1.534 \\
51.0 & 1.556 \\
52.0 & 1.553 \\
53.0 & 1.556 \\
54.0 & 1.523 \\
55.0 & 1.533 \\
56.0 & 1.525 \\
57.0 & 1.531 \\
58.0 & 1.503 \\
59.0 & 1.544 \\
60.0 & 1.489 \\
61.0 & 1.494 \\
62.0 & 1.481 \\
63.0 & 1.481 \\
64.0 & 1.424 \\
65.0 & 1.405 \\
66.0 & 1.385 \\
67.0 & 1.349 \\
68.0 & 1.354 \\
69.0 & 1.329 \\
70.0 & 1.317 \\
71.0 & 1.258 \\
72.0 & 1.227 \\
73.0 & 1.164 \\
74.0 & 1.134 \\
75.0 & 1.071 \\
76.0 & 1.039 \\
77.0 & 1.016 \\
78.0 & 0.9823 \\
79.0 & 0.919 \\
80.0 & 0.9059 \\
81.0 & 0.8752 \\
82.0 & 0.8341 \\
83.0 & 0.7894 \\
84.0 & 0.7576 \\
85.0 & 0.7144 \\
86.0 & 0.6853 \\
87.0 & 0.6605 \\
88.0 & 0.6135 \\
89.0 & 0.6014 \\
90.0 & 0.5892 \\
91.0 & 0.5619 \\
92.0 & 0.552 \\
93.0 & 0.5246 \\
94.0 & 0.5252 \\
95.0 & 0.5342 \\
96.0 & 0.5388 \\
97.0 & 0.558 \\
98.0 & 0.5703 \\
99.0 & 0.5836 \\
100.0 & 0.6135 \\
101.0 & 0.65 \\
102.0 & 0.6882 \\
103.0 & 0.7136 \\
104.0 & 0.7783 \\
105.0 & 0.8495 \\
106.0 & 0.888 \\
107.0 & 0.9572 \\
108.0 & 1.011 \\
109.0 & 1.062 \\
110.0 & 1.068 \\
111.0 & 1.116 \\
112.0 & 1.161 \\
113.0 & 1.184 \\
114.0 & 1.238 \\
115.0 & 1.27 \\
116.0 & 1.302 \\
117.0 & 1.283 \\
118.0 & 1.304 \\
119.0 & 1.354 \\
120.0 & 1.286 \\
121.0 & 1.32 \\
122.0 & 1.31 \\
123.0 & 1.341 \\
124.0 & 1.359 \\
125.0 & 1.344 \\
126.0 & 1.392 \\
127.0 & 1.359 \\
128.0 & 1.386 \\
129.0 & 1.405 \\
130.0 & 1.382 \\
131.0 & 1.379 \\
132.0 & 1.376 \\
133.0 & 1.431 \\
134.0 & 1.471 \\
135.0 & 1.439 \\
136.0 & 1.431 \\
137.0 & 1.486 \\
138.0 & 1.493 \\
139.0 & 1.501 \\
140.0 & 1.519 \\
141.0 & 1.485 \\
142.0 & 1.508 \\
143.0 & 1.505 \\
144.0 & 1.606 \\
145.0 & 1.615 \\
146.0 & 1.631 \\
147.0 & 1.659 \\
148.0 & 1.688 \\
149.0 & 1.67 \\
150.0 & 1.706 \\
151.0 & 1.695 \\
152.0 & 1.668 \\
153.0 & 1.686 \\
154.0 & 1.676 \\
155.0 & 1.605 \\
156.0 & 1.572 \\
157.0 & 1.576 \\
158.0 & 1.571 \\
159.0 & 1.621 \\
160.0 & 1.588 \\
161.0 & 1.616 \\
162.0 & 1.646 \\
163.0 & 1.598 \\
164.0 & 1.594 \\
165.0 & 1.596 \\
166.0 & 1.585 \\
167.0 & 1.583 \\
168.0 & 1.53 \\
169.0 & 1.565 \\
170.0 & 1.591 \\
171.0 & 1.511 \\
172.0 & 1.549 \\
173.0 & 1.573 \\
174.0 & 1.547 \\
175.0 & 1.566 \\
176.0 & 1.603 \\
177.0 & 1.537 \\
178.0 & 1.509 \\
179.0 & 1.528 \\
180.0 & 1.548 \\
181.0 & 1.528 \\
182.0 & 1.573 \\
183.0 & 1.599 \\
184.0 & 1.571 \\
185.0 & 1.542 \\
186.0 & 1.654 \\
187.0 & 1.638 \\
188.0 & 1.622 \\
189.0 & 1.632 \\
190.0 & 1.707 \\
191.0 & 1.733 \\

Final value 1.89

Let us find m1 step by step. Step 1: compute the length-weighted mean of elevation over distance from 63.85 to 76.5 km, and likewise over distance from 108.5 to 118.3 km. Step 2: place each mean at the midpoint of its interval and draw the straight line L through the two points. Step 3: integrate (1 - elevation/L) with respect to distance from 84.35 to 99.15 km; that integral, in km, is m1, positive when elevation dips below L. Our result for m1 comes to 7.71 km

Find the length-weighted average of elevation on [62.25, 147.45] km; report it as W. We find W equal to 1.12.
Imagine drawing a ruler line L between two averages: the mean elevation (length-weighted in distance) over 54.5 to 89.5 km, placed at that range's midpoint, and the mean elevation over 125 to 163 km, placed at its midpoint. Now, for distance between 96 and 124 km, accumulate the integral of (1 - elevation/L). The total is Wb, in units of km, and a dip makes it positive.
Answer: 7.24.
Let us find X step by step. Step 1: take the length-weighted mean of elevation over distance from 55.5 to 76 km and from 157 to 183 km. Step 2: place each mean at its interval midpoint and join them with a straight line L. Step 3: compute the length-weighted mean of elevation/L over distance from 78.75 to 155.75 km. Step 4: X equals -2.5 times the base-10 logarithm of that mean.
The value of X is 0.28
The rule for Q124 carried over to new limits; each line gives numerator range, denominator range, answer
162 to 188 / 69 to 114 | 1.85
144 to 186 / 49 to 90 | 1.33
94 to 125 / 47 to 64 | 0.66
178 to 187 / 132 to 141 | 1.07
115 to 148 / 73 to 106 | 1.93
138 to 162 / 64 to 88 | 1.53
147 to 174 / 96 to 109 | 2.17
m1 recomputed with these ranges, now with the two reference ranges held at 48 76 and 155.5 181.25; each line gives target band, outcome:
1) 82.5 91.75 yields 5.0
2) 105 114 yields 2.6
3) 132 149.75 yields -0.1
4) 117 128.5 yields 1.3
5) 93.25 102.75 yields 5.7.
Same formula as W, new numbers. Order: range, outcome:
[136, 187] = 1.58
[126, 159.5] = 1.54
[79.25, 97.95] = 0.658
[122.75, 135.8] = 1.39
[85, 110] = 0.688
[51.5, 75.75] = 1.4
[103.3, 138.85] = 1.26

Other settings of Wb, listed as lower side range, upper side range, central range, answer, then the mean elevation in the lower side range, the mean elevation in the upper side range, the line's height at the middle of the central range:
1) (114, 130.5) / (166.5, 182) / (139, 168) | -2.8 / 1.33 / 1.55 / 1.47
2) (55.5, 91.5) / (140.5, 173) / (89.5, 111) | 9.5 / 1.11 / 1.6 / 1.27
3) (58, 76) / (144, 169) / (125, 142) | 1.3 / 1.34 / 1.62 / 1.55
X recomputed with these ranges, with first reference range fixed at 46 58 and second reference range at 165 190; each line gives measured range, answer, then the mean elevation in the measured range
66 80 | 0.30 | 1.16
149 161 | -0.05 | 1.63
